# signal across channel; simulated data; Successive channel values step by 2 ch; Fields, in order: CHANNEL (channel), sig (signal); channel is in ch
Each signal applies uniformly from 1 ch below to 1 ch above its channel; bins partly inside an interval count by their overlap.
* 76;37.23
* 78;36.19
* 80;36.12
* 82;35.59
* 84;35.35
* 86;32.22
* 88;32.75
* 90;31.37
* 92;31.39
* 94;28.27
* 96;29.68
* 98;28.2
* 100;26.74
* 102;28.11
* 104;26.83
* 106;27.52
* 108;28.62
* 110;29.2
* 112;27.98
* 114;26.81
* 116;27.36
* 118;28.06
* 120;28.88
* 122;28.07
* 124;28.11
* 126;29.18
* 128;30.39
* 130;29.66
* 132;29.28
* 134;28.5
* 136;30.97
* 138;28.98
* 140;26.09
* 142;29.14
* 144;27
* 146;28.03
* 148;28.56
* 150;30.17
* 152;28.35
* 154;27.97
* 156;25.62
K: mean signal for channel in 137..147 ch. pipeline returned 27.8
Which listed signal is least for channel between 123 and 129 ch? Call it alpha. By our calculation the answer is 28.11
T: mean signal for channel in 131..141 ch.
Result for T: 28.8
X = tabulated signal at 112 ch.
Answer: 27.98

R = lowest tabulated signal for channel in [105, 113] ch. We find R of 27.52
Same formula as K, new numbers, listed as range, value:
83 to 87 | 33.8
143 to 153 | 28.4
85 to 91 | 32.1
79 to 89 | 34.4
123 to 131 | 29.3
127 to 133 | 29.8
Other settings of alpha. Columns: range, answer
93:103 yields 26.74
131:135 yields 28.5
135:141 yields 26.09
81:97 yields 28.27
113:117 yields 26.81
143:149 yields 27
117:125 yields 28.06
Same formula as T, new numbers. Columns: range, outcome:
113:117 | 27.1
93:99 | 28.7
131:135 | 28.9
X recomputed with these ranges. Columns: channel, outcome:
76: 37.23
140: 26.09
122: 28.07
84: 35.35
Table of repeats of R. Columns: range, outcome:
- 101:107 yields 26.83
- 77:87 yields 32.22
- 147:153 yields 28.35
